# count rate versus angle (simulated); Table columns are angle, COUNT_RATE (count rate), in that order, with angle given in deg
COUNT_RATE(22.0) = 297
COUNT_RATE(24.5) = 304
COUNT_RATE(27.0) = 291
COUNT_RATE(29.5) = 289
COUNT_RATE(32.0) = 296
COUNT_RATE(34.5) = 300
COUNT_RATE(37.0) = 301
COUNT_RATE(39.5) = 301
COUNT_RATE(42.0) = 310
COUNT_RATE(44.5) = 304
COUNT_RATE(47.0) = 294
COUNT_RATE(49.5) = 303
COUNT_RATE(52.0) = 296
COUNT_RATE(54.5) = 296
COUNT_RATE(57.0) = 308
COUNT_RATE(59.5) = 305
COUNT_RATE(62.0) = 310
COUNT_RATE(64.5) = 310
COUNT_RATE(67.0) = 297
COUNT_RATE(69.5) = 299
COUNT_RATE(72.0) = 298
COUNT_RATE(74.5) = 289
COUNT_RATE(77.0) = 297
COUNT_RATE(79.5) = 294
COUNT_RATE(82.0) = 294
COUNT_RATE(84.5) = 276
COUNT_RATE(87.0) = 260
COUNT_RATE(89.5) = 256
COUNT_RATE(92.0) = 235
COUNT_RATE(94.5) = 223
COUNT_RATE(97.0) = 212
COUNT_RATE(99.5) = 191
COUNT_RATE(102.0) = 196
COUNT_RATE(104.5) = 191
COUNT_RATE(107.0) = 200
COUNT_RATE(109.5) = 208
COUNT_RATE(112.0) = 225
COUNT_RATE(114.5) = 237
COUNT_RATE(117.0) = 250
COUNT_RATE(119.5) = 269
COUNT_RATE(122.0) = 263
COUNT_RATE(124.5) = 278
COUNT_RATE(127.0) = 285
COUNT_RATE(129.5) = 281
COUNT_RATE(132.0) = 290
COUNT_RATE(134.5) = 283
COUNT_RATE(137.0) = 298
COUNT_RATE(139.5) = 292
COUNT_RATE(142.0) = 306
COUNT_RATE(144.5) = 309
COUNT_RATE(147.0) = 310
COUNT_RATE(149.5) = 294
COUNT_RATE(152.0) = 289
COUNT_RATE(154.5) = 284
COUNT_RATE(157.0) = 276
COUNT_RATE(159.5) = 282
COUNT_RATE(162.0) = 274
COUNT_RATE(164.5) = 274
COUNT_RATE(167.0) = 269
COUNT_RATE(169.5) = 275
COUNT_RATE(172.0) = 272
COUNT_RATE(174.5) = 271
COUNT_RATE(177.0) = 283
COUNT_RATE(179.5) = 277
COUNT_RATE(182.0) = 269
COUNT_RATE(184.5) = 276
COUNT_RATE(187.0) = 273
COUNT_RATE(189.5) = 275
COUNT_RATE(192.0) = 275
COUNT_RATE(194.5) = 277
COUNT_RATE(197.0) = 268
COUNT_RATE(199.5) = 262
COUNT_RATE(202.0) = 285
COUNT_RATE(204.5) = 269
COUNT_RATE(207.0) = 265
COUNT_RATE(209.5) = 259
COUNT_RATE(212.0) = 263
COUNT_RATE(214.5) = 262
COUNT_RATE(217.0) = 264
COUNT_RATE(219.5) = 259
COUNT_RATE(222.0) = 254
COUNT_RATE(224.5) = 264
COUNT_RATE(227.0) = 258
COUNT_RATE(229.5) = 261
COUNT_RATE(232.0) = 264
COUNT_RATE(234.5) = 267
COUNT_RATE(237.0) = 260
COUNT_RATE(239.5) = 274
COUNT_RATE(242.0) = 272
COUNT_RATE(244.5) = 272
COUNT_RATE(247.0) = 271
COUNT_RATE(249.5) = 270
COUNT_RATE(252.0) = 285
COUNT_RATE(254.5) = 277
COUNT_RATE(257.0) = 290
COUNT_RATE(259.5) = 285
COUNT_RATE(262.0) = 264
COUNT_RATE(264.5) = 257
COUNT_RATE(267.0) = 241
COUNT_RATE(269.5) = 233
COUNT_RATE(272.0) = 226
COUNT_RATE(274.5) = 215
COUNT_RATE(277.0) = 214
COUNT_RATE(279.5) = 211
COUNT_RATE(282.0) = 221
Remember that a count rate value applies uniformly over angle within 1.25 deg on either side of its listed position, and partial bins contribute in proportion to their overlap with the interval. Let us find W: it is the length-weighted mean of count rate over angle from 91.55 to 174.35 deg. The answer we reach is 262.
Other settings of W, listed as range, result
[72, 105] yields 250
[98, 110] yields 197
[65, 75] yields 297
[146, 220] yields 274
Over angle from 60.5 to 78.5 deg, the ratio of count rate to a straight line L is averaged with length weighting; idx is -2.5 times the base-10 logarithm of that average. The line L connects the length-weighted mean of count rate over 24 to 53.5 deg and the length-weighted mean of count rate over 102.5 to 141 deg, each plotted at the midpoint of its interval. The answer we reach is -0.06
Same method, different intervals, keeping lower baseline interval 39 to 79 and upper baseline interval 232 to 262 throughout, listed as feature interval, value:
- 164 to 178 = 0.04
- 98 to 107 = 0.45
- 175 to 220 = 0.04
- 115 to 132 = 0.08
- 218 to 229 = 0.07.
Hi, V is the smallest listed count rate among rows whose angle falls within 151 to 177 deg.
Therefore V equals 269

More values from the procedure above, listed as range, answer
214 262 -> 254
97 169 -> 191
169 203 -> 262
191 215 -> 259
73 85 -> 276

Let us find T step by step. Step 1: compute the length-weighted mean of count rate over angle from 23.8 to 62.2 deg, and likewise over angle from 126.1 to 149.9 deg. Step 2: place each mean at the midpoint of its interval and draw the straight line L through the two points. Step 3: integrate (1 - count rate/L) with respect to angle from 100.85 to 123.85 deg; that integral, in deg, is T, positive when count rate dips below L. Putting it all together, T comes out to 5.3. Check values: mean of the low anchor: 300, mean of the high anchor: 295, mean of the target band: 228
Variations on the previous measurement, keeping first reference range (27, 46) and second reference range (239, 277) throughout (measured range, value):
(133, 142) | -0.4 deg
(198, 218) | 0.2 deg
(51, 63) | -0.3 deg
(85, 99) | 2.6 deg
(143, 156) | -0.8 deg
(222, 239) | 0.2 deg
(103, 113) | 2.8 deg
